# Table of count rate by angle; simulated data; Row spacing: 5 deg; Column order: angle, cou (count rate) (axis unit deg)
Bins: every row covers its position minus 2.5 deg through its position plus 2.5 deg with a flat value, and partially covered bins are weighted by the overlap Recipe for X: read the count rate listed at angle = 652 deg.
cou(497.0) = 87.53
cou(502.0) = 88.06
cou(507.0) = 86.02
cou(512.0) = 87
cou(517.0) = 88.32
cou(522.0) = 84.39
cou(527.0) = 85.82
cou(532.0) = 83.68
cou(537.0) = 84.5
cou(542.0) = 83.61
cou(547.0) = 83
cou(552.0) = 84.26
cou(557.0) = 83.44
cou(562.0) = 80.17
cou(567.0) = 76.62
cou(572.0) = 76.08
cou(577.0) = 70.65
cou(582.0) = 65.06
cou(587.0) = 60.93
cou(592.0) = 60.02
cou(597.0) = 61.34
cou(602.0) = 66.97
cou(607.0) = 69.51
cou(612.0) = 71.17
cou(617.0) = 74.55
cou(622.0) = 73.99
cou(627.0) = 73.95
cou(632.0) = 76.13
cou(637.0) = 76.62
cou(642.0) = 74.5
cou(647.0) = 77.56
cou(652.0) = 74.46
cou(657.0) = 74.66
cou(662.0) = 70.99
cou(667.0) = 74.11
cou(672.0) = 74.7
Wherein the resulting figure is 74.46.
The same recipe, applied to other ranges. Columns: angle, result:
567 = 76.62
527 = 85.82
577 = 70.65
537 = 84.5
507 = 86.02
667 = 74.11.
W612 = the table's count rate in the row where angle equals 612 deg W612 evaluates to 71.17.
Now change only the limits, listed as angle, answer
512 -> 87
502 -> 88.06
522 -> 84.39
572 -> 76.08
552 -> 84.26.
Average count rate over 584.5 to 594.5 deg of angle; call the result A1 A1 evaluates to 60.5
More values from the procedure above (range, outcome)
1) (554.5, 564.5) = 81.8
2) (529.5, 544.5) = 83.9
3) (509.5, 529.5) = 86.4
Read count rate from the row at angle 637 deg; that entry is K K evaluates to 76.62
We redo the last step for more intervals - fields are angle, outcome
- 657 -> 74.66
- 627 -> 73.95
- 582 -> 65.06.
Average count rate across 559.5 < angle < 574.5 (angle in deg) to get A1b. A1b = 77.6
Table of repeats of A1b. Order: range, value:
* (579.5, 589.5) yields 63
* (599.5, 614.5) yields 69.2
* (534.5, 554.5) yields 83.8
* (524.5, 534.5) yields 84.8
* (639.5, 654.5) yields 75.5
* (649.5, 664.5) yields 73.4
